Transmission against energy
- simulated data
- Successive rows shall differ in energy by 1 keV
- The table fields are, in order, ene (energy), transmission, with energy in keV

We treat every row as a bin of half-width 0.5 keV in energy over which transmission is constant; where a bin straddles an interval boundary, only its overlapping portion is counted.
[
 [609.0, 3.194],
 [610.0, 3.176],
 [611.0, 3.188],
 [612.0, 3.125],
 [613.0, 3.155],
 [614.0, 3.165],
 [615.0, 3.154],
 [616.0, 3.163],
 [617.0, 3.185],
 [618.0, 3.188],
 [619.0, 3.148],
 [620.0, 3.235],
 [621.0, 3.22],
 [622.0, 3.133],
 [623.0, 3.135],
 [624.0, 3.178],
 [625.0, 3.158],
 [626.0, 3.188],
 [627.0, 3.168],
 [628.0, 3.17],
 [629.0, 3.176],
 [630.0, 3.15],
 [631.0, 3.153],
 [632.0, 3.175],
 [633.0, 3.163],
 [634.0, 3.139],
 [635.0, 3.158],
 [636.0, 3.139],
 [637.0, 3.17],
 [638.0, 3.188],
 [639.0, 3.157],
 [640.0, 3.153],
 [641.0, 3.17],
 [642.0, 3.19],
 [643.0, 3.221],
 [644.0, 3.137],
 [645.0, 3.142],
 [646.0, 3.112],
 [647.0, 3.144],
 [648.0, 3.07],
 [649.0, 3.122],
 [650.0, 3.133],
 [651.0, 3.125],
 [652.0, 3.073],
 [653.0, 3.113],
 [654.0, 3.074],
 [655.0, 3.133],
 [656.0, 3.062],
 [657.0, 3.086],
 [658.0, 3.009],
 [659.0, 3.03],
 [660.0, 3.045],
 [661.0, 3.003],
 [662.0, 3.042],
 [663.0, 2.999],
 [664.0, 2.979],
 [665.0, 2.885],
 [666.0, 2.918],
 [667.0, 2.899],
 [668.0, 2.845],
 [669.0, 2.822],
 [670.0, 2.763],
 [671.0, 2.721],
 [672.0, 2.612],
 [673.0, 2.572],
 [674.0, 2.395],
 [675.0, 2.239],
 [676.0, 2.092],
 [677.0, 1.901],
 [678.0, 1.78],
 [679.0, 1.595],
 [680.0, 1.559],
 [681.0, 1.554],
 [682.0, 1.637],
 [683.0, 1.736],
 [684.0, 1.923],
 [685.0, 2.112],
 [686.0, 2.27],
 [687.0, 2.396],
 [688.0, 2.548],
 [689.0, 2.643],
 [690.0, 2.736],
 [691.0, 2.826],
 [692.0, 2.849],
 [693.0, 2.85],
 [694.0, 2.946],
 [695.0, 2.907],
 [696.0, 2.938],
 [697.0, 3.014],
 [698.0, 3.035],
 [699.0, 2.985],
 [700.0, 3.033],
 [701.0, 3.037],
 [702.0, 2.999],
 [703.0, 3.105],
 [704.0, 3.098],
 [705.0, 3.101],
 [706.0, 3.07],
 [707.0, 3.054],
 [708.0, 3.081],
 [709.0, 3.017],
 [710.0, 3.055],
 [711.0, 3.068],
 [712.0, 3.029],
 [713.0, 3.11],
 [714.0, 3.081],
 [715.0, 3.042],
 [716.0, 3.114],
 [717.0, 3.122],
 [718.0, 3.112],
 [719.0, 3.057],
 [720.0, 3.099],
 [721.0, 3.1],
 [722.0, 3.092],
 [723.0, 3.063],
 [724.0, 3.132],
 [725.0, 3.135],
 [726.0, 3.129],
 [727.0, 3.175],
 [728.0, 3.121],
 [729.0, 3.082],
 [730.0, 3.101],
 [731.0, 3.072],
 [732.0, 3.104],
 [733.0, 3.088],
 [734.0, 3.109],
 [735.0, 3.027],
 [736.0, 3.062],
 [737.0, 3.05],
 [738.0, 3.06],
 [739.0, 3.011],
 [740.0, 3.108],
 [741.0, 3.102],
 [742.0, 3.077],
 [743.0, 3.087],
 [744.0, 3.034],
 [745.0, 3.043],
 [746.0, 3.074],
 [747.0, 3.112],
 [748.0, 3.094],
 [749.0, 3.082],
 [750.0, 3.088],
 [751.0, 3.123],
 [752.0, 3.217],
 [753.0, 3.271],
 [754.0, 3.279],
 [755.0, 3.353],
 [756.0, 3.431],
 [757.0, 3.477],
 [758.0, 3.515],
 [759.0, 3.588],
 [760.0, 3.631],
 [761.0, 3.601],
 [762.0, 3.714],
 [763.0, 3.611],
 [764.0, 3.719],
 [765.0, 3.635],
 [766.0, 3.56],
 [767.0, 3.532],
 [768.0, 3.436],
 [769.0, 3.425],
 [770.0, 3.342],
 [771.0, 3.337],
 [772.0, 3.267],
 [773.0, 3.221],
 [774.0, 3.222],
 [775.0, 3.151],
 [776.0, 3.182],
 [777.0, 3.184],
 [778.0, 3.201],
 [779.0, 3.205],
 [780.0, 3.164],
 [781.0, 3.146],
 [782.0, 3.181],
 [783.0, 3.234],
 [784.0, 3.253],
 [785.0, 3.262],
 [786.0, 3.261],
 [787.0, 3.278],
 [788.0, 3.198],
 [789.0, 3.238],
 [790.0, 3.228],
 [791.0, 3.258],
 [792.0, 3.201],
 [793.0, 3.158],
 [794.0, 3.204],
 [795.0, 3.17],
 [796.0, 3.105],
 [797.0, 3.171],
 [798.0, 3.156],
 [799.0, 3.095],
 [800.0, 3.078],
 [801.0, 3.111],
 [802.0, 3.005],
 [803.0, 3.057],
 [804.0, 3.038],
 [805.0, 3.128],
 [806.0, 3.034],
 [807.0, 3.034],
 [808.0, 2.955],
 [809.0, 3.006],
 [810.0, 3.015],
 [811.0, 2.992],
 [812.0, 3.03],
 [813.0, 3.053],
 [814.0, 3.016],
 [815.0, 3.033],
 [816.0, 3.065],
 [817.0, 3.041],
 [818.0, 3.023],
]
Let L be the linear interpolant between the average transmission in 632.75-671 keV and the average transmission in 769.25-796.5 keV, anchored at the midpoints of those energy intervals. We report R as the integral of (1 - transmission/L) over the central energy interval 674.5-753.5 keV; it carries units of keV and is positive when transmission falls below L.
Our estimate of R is 7.1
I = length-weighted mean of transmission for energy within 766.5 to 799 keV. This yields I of 3.23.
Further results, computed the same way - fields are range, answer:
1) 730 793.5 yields 3.25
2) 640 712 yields 2.79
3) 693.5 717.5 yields 3.04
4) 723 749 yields 3.09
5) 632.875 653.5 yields 3.14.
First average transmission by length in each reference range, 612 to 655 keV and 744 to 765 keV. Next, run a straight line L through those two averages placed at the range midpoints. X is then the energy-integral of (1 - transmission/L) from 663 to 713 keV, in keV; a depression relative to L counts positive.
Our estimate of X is 9.2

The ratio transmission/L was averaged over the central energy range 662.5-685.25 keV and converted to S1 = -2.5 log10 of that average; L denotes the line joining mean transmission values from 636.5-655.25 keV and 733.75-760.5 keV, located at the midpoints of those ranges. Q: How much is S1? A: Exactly 0.328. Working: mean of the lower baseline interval 3.14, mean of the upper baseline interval 3.19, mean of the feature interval 2.33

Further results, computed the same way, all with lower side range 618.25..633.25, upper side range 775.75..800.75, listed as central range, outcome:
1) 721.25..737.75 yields 0.03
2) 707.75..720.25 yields 0.04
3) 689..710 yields 0.07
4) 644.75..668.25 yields 0.05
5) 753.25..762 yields -0.10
